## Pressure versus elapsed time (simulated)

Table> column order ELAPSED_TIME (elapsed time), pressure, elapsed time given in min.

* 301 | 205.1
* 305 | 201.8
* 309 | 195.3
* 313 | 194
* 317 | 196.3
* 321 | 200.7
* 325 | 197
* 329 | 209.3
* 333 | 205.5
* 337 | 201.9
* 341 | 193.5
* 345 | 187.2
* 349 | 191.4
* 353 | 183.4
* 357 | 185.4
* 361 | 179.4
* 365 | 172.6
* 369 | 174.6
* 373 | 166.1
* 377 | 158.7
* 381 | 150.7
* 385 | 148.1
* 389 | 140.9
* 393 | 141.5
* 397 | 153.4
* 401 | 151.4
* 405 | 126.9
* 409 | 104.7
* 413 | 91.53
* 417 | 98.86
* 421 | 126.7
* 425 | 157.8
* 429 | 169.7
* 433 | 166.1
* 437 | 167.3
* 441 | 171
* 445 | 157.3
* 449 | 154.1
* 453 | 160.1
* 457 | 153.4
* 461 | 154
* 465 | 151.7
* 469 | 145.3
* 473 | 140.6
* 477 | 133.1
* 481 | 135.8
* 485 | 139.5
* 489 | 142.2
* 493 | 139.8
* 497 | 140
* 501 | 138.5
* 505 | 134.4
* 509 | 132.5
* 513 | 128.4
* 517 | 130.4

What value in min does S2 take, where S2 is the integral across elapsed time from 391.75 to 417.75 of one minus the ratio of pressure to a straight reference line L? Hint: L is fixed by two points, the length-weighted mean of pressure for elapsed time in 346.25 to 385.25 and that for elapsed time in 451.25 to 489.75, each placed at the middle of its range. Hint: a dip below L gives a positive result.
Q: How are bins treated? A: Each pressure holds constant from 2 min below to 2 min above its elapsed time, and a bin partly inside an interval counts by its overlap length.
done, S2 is 6.1 min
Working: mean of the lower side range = 172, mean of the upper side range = 146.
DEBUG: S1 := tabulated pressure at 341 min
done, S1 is 193.5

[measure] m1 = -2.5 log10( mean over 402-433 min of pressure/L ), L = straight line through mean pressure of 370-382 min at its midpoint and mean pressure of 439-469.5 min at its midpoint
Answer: 0.22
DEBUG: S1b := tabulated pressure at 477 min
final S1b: 133.1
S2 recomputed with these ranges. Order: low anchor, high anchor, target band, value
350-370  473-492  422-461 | -2.2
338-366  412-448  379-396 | 2.3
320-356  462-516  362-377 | 1.2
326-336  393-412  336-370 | -0.4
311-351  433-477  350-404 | 6.0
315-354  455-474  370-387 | 2.3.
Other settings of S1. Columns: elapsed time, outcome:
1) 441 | 171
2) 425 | 157.8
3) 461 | 154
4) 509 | 132.5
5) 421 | 126.7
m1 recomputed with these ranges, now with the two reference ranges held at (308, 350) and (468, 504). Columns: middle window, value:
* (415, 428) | 0.24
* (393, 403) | 0.15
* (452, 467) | -0.04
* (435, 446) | -0.07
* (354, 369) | 0.04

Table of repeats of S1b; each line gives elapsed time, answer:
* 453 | 160.1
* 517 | 130.4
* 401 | 151.4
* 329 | 209.3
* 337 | 201.9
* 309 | 195.3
